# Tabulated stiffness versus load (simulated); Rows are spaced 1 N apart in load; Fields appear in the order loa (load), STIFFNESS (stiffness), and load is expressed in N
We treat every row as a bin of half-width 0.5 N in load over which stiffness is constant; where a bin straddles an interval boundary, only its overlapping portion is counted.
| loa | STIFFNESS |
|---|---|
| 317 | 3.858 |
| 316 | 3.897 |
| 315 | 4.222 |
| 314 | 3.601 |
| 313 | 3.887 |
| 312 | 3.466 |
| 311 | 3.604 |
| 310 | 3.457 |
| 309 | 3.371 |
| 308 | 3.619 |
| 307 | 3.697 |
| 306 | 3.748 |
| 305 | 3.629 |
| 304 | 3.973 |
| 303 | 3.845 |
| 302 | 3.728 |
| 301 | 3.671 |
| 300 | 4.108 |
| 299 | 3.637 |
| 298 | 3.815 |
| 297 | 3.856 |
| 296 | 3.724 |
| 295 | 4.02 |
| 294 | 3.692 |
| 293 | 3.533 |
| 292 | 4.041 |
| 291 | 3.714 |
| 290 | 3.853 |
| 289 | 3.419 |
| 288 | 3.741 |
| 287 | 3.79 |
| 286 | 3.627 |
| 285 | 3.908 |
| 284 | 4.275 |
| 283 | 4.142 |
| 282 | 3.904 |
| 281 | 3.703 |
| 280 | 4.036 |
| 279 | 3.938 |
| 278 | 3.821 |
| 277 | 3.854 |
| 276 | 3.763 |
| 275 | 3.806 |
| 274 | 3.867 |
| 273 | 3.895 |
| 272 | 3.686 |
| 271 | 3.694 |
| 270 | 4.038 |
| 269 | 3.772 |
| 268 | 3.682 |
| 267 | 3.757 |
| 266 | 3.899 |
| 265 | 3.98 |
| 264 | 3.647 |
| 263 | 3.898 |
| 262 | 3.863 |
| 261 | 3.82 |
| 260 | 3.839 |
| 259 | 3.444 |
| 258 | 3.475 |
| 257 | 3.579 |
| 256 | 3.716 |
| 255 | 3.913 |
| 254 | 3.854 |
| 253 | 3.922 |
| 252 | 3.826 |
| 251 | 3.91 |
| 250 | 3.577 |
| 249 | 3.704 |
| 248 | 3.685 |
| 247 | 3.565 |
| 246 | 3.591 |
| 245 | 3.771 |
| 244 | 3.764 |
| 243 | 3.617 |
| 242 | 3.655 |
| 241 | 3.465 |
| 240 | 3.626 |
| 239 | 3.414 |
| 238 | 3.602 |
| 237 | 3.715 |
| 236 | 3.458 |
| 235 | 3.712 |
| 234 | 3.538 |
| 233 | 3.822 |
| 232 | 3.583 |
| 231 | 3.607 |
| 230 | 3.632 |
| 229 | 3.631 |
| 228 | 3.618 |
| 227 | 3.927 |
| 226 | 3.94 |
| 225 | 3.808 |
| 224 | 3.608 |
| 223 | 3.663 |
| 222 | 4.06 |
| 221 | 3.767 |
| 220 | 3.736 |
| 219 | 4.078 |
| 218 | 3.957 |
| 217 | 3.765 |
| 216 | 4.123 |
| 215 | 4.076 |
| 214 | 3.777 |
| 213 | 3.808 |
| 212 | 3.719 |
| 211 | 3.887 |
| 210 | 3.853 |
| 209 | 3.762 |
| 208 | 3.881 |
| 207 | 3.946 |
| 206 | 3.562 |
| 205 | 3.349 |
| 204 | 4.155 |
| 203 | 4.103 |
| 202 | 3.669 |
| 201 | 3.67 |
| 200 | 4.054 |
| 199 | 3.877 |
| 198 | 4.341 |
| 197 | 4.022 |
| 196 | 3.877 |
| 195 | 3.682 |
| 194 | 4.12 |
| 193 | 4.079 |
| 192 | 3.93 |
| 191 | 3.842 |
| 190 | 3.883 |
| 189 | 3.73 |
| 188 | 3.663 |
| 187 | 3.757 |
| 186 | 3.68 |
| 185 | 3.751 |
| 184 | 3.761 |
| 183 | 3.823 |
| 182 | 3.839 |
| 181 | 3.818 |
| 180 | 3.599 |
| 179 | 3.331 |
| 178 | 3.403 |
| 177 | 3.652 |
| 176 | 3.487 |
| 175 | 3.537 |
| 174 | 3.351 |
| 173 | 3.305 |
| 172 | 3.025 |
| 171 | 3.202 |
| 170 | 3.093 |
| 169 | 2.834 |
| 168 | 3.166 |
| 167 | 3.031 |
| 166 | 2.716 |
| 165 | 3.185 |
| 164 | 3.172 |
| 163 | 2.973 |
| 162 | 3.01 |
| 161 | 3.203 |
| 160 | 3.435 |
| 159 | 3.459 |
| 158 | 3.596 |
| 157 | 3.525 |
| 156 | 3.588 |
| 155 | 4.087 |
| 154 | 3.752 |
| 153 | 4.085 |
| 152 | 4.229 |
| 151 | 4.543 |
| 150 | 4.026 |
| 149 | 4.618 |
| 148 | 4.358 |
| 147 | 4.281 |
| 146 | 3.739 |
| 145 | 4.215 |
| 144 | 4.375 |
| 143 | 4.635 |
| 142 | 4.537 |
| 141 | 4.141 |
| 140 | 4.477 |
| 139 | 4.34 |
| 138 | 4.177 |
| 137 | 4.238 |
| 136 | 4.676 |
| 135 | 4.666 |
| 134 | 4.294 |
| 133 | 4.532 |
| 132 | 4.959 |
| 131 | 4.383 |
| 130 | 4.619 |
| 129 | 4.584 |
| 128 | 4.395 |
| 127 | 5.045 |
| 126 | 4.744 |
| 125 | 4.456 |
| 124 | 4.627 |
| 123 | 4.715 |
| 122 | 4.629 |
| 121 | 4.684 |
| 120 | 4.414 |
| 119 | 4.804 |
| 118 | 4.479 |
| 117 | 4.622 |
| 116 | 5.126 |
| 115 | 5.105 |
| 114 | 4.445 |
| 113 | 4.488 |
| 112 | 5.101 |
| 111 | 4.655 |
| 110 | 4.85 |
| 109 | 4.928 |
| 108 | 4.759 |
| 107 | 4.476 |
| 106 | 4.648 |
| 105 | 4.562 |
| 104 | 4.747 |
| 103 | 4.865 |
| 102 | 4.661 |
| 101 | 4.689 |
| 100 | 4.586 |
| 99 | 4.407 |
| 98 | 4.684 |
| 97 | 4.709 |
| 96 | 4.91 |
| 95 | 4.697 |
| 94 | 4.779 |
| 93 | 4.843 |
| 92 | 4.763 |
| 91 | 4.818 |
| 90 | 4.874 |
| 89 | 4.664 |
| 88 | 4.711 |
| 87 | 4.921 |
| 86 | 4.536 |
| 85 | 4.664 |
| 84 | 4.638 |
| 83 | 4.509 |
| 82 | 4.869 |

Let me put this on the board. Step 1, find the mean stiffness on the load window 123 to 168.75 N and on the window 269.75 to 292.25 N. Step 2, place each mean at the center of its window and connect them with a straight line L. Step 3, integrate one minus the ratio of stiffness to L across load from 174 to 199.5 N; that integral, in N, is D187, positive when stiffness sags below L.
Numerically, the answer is 1.4 N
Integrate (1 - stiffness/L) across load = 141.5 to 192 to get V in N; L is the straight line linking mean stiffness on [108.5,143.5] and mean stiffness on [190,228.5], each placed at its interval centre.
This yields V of 7.04 N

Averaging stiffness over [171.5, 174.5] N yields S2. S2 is 3.23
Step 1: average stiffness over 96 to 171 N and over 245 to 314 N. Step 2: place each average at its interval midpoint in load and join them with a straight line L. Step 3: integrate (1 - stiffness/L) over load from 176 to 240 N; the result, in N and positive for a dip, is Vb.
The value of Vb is 3.7 N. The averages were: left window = 4.26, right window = 3.77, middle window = 3.78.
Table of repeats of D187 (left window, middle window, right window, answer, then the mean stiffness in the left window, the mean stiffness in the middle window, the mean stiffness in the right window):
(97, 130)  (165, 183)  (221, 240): 3.6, 4.69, 3.33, 3.69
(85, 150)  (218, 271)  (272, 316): 3.8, 4.61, 3.73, 3.79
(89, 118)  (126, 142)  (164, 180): -1.7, 4.74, 4.51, 3.23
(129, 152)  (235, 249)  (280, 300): 1.4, 4.4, 3.62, 3.82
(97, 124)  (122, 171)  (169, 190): 0.9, 4.7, 4.03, 3.53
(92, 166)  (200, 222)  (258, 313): 1.2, 4.38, 3.85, 3.78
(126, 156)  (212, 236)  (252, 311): 1.4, 4.37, 3.78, 3.79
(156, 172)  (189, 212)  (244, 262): -3.2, 3.18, 3.88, 3.72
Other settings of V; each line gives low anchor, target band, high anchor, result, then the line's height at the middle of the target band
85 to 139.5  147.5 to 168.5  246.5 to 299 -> 3.88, 4.42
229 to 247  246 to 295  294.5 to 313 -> -1.62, 3.67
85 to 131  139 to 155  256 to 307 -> 0.84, 4.5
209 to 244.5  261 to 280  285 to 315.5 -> -0.46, 3.74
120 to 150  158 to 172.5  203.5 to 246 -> 3.80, 4.23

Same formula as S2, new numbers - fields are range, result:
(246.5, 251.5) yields 3.69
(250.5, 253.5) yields 3.89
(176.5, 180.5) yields 3.5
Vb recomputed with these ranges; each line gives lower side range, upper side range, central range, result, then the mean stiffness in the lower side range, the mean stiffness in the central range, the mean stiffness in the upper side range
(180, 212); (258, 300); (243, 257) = 0.30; 3.84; 3.74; 3.81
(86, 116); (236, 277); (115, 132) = -0.28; 4.74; 4.67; 3.73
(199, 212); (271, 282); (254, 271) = 0.27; 3.82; 3.77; 3.83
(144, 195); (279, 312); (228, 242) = 0.40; 3.64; 3.6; 3.78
